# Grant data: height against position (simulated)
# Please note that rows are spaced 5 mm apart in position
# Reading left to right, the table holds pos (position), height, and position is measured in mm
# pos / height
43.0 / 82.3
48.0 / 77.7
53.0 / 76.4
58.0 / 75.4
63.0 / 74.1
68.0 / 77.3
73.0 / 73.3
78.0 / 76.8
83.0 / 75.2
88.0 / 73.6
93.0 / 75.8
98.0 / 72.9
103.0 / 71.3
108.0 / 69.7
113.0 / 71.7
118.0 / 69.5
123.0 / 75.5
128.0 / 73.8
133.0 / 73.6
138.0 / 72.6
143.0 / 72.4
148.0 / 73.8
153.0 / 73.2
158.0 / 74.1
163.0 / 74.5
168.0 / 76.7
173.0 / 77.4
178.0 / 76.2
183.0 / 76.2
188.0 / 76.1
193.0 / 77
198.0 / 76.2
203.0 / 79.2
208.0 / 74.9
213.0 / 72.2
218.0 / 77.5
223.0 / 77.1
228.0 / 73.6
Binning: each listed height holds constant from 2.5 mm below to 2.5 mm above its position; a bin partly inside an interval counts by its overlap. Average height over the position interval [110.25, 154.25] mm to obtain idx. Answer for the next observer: 72.9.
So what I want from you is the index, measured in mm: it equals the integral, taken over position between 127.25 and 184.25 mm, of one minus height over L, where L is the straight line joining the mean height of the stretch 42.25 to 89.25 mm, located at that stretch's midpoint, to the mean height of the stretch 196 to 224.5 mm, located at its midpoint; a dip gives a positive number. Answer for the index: 1.2 mm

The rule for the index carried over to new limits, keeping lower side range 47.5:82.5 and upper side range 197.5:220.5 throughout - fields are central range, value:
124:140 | 0.48 mm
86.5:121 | 1.69 mm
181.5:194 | -0.07 mm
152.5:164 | 0.29 mm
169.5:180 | -0.12 mm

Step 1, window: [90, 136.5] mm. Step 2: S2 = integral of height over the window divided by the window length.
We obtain 72.7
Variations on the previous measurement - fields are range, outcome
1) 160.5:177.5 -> 76.2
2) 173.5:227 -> 76.2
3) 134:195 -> 75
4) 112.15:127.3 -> 72.5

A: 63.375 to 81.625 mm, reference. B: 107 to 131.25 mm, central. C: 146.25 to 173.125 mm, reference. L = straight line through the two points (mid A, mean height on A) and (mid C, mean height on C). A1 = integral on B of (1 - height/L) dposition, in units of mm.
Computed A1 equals 0.9 mm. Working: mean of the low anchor 75.6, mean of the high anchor 74.8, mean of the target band 72.2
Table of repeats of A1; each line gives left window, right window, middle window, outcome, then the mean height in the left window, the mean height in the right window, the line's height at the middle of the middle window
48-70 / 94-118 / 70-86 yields -0.2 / 76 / 71.5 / 74.2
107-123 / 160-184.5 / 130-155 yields 0.1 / 71.2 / 76.2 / 73.6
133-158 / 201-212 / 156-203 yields -0.8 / 73.2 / 76.3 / 74.9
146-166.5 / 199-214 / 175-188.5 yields -0.2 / 74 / 75.8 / 74.9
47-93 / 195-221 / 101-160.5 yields 2.4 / 75.5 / 76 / 75.7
